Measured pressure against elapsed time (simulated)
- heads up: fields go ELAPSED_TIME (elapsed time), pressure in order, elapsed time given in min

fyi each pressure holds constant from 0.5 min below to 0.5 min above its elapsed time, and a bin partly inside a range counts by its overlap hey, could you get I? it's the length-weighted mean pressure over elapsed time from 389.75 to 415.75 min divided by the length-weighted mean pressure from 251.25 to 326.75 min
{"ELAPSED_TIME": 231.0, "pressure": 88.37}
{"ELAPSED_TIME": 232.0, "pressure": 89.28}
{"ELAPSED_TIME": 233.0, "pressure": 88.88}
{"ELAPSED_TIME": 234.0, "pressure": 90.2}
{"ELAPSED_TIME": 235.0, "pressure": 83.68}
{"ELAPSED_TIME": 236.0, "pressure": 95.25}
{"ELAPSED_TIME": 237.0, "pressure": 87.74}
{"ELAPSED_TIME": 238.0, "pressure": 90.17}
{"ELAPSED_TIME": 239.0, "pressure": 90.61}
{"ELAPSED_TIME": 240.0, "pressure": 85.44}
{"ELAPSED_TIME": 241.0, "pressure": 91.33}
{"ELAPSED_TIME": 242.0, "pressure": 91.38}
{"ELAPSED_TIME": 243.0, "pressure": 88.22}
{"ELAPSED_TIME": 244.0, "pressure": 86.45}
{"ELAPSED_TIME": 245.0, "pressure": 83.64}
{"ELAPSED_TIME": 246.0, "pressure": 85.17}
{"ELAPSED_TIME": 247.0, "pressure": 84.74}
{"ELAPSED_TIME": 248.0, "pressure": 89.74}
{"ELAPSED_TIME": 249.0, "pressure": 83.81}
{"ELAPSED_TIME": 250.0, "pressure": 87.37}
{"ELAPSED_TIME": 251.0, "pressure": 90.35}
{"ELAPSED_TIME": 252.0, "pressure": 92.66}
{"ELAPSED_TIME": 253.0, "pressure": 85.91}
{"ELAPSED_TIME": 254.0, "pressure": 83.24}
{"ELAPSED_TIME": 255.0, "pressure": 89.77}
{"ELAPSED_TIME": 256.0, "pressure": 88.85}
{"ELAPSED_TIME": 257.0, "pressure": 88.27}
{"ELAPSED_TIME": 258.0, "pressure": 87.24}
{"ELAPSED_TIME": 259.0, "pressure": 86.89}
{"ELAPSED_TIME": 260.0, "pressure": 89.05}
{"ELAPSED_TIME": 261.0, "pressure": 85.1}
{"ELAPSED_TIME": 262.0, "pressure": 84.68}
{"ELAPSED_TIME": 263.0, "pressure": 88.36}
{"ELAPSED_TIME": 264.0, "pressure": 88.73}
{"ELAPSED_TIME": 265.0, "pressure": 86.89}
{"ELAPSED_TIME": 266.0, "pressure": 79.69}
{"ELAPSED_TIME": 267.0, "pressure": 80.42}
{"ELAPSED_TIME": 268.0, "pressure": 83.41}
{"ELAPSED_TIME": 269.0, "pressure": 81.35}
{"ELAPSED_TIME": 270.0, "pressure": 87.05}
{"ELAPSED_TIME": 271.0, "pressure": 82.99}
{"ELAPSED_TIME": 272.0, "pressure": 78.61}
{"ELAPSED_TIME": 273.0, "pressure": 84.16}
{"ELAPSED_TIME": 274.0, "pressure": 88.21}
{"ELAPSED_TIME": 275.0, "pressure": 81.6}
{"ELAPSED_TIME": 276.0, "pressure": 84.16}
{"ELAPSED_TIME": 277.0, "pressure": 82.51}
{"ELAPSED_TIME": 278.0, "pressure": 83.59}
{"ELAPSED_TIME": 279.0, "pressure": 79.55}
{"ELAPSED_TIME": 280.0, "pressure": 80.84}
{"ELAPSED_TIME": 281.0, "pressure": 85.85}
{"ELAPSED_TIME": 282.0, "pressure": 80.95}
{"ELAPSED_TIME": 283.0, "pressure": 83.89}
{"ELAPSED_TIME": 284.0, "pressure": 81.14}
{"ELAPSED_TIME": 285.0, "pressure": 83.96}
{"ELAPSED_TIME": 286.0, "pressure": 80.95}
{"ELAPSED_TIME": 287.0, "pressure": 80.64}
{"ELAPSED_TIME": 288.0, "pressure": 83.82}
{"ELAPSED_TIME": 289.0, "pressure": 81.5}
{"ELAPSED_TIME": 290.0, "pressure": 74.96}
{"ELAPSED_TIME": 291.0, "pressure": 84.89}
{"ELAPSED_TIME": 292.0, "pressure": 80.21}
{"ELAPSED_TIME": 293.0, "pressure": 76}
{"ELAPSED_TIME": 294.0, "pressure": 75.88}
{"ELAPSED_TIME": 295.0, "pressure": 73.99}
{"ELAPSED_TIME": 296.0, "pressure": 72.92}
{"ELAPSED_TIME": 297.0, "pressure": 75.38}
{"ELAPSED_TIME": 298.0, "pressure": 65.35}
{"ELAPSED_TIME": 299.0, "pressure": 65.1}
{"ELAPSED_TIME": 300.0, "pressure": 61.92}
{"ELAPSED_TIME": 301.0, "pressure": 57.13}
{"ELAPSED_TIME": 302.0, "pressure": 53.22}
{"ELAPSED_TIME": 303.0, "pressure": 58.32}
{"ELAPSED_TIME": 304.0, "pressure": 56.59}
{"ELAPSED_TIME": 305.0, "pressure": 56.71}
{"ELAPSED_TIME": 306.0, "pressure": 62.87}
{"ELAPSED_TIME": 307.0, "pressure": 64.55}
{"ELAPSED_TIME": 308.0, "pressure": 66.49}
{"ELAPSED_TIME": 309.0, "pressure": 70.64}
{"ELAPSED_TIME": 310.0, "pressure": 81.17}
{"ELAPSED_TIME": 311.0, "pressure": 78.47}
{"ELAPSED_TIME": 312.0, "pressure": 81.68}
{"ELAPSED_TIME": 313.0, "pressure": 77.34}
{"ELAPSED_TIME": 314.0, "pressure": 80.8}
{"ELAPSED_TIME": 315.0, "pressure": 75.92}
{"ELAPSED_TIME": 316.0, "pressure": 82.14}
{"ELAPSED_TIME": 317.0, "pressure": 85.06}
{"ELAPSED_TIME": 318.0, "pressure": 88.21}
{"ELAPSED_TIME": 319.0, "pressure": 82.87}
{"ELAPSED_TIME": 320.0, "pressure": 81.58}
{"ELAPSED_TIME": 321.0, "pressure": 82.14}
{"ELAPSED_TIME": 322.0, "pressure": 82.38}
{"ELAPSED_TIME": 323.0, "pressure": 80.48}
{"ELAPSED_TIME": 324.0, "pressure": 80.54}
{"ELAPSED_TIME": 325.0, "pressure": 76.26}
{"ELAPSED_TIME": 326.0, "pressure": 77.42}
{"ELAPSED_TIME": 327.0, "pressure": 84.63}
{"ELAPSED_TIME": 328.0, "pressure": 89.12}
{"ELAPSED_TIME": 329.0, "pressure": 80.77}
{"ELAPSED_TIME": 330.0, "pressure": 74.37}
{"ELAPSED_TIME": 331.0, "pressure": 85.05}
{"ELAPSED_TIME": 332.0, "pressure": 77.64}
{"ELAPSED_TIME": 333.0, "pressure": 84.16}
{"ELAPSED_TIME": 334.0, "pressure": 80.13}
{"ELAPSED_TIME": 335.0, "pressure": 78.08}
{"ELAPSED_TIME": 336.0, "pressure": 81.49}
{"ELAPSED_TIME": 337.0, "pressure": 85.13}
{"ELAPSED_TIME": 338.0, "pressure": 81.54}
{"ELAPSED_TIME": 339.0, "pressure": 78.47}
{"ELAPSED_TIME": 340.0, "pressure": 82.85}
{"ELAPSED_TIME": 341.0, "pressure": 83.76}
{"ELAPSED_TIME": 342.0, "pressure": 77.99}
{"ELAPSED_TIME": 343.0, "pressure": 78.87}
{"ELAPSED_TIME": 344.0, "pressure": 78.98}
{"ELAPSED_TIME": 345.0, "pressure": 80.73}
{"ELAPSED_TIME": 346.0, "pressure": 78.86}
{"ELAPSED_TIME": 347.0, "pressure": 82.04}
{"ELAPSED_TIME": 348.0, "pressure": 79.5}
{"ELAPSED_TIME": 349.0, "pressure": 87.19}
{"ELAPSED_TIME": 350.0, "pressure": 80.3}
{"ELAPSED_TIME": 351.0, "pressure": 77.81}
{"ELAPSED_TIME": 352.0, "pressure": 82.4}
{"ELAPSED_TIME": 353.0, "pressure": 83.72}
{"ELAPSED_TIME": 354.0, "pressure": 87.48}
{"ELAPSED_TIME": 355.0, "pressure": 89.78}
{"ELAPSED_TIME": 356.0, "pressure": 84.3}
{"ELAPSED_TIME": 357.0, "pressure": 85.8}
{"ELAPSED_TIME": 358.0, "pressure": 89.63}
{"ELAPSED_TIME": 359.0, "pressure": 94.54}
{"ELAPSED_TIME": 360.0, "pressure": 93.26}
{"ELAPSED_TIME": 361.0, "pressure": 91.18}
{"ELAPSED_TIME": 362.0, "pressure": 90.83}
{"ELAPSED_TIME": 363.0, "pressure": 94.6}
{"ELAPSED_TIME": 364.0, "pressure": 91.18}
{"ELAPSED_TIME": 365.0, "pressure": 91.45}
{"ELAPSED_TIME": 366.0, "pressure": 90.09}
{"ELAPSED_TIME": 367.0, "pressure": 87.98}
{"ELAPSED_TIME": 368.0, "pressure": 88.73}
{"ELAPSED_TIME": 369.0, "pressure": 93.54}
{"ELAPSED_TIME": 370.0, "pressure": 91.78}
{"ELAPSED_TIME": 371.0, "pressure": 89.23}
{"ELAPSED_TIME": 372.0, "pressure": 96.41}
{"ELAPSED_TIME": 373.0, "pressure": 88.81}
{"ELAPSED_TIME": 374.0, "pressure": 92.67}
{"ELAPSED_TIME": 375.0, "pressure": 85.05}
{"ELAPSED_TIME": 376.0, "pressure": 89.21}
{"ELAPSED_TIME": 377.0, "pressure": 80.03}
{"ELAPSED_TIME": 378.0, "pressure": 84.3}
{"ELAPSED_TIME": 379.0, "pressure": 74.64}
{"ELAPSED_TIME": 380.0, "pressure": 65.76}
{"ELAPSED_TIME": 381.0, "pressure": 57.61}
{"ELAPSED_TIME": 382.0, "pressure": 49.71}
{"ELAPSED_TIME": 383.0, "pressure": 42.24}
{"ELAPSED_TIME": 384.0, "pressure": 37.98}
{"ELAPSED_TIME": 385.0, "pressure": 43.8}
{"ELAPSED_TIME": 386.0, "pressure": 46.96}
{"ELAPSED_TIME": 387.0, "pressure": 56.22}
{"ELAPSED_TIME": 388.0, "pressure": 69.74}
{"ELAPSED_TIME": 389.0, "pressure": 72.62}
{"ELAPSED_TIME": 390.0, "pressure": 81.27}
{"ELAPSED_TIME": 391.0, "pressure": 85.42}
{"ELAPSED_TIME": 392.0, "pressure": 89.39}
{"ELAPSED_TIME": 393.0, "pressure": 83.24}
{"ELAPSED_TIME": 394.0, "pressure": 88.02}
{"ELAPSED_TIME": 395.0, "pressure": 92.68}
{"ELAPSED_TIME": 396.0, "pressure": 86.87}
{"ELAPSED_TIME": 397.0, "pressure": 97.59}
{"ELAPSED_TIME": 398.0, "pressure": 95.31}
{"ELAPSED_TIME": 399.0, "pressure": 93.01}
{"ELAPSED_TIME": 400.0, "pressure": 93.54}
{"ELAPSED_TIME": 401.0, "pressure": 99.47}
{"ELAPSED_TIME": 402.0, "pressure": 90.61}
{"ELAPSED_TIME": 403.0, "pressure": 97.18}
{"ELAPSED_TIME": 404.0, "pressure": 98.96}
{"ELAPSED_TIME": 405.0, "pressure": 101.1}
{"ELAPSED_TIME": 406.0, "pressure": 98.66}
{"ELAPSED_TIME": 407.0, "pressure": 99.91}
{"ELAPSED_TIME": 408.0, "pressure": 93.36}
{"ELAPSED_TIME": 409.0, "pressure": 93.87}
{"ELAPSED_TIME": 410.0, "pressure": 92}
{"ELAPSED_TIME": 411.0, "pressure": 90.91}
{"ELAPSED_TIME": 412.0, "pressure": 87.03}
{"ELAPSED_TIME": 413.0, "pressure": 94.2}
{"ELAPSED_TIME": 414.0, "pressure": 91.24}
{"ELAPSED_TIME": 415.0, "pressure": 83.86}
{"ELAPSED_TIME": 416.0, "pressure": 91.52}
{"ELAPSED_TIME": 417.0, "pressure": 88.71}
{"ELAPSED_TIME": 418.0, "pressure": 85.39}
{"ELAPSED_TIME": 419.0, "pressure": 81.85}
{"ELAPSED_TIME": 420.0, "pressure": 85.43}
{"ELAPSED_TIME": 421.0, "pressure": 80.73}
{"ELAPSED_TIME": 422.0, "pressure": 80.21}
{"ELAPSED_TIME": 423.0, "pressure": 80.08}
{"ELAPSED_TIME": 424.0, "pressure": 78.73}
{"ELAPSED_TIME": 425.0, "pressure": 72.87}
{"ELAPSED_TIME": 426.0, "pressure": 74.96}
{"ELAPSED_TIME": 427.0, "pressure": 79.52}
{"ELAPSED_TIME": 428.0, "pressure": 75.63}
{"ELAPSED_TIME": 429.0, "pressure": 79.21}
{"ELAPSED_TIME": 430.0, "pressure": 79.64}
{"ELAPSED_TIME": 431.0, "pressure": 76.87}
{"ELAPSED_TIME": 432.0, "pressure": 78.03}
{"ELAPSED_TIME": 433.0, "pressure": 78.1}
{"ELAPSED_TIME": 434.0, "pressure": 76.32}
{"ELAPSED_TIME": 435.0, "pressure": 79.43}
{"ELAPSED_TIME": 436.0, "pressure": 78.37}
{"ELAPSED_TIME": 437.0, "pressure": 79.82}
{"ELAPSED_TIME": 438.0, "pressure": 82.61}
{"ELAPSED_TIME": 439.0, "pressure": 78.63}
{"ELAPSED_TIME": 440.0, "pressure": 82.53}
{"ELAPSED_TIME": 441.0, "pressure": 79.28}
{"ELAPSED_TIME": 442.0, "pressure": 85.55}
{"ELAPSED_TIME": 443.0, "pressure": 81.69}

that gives 1.17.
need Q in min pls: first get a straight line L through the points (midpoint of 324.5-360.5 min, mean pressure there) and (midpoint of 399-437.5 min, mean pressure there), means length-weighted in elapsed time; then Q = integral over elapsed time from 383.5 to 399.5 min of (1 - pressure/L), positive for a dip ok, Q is 1.6 min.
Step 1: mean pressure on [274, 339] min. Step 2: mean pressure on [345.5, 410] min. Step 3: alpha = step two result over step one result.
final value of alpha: 1.1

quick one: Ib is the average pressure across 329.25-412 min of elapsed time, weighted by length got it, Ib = 83.5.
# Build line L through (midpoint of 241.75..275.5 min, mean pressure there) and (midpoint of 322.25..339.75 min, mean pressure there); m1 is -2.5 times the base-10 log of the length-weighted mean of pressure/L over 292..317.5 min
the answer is 0.18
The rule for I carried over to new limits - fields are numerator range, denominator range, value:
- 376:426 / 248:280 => 0.96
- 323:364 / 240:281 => 0.97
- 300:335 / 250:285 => 0.89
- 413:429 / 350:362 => 0.95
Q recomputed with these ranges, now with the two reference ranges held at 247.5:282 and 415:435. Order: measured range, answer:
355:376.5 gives -2.19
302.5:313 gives 1.96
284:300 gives 1.46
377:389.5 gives 3.41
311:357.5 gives 0.80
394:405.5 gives -1.95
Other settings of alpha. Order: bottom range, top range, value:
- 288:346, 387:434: 1.13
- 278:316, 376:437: 1.09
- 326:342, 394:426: 1.10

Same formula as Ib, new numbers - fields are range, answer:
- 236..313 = 80.6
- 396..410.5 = 95.7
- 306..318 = 76.7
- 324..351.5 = 80.9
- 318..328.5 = 82.1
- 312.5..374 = 84.3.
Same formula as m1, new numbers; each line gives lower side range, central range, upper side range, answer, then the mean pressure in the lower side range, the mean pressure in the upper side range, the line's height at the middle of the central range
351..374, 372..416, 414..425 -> 0.046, 89.7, 83.5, 86.3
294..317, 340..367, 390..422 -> -0.076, 69.5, 91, 79.8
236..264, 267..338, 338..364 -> 0.110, 87.8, 84.7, 86.2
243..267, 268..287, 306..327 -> 0.012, 86.7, 78.6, 83.7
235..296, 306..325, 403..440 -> 0.082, 84.6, 84.8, 84.7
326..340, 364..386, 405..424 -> 0.112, 81.5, 88.9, 85.3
